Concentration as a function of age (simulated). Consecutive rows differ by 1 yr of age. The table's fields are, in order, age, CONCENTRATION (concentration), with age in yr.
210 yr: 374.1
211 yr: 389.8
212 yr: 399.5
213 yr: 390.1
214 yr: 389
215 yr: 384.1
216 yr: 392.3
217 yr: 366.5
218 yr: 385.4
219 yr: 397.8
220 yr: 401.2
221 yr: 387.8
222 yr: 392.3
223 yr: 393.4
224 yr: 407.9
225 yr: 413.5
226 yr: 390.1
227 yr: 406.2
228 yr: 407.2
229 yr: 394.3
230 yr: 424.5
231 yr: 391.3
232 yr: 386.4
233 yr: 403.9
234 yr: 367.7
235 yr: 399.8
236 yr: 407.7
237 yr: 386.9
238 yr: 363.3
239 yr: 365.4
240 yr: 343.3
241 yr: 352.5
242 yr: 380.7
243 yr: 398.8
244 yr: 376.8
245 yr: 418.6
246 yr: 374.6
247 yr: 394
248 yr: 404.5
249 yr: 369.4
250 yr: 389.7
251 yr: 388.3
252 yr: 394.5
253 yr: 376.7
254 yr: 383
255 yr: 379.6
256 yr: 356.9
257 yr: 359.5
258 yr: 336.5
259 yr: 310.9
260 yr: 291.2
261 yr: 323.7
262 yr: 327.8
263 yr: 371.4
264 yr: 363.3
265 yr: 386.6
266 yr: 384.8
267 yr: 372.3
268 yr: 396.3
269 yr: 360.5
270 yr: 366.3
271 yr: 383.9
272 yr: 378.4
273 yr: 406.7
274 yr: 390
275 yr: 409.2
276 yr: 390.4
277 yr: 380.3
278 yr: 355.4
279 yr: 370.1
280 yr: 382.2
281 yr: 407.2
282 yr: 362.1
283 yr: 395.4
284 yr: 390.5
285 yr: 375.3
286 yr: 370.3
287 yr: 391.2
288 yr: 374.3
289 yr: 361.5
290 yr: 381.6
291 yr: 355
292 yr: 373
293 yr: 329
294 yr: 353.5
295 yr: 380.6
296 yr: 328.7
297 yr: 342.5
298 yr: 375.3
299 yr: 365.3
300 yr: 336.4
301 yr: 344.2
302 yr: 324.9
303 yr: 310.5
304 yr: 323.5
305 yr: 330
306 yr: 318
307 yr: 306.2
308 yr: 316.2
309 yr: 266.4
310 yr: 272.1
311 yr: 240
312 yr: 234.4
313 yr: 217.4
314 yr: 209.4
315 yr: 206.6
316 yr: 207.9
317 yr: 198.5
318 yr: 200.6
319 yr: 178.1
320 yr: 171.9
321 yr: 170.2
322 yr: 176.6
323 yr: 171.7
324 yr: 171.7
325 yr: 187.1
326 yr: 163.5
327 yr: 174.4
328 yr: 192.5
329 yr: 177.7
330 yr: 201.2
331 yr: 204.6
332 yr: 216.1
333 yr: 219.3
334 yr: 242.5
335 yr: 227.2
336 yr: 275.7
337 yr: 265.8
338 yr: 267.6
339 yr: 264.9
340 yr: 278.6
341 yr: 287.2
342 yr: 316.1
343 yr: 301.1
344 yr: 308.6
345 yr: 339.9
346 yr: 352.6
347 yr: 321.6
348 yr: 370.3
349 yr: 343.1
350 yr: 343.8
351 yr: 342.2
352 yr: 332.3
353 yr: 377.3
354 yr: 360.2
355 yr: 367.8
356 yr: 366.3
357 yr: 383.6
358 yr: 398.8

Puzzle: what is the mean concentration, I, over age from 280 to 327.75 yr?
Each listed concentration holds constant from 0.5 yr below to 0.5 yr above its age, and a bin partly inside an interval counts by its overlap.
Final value 293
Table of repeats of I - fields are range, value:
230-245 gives 383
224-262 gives 378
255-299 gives 368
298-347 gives 253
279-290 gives 381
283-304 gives 358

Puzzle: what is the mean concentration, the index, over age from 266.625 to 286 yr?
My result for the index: 383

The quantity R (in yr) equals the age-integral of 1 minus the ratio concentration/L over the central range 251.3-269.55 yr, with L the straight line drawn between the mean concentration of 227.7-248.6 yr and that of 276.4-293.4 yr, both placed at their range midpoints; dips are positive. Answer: 1.0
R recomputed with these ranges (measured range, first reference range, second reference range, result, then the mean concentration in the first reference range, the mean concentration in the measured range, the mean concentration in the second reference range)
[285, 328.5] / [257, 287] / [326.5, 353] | 6.2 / 370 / 280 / 278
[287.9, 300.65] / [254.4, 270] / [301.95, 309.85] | -1.4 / 355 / 358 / 309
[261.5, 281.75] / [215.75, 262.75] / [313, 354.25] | -2.6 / 380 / 379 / 251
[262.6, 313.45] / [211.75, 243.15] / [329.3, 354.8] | -2.0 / 390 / 353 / 294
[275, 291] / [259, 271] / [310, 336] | -3.7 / 358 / 379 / 201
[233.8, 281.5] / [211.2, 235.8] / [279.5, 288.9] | 1.6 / 395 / 375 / 382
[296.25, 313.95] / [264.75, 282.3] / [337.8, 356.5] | 2.7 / 383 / 305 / 329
